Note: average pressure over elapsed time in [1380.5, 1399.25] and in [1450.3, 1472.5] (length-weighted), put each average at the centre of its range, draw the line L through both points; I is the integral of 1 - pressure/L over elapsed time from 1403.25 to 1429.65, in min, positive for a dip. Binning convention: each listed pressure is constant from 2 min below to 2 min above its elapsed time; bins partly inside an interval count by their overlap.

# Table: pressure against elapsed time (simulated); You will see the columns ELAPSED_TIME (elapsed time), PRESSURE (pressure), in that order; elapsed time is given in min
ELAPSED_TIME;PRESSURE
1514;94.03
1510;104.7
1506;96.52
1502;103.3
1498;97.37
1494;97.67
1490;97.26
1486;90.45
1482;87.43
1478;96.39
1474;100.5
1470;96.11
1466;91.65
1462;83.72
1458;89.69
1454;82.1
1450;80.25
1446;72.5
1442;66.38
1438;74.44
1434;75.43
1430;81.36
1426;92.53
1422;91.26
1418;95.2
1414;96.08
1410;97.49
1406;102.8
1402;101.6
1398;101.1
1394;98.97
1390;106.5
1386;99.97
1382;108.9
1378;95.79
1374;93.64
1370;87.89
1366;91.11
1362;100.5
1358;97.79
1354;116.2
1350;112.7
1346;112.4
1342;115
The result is 0.7 min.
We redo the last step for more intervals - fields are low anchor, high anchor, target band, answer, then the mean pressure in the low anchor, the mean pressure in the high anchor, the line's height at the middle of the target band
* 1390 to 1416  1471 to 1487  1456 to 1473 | 0.77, 100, 94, 95.2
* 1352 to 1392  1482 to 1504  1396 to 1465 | 7.61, 99.8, 96.3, 98.1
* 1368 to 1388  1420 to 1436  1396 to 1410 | -1.55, 97.2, 85.1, 91.2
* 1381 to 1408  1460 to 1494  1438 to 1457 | 4.05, 103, 93.2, 96.6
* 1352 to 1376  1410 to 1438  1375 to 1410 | -3.08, 97.9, 88.3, 93.3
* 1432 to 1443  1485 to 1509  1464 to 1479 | -1.58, 72.6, 97.7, 86.9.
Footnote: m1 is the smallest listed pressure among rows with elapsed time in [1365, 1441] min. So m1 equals 74.44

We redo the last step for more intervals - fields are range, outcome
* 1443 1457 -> 72.5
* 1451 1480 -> 82.1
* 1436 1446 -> 66.38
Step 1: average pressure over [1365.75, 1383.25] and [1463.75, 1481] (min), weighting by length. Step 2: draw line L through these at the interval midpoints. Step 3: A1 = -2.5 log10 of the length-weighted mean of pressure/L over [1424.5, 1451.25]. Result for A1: 0.23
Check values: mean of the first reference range 95.3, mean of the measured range 77.2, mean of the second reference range 95.5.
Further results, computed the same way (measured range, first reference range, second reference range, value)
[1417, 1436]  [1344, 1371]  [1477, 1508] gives 0.15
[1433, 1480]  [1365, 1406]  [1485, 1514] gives 0.17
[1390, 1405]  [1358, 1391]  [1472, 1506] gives -0.04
